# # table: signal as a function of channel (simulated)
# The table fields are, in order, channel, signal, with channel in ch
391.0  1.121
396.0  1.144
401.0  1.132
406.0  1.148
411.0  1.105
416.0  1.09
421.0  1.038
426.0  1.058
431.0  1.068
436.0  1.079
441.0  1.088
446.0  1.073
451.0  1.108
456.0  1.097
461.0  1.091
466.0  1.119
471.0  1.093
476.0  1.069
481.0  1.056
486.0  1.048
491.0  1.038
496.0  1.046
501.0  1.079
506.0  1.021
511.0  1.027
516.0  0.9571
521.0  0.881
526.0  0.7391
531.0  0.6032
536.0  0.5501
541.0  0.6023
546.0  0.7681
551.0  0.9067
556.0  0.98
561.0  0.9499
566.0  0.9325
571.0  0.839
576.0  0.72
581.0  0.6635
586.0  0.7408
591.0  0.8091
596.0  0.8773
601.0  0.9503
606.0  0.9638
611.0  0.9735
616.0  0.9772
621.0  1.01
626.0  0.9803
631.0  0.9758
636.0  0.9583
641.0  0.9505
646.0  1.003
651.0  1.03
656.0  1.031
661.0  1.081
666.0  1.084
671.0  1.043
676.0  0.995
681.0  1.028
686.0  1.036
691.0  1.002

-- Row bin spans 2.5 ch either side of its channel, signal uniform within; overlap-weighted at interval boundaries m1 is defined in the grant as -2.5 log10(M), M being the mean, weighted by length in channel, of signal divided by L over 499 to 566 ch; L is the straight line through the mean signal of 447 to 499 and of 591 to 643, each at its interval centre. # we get 0.20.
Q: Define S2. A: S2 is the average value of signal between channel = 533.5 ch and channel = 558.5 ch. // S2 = 0.761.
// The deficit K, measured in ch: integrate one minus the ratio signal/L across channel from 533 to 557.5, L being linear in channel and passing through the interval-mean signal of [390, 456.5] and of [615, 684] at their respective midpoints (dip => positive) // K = 7.0 ch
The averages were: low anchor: 1.1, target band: 0.749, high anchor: 1.01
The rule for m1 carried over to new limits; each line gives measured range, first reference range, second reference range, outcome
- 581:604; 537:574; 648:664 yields 0.11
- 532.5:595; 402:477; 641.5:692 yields 0.32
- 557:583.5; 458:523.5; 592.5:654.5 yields 0.20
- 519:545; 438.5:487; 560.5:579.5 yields 0.34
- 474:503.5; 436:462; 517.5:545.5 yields -0.18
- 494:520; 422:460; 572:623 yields -0.03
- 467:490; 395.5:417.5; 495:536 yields -0.10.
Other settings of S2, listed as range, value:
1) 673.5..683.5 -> 1.01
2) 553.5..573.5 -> 0.925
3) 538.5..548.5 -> 0.685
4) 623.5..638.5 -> 0.971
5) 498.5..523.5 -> 0.993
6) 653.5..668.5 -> 1.07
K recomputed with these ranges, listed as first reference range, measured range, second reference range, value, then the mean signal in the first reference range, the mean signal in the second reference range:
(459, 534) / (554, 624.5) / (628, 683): 8.3 ch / 0.988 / 1.02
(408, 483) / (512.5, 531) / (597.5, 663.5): 3.7 ch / 1.08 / 0.989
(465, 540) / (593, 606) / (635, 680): 1.0 ch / 0.945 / 1.02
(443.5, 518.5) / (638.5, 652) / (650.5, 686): 0.7 ch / 1.06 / 1.04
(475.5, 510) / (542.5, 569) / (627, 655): 3.3 ch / 1.05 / 0.986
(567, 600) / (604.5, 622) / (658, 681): -2.0 ch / 0.79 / 1.05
